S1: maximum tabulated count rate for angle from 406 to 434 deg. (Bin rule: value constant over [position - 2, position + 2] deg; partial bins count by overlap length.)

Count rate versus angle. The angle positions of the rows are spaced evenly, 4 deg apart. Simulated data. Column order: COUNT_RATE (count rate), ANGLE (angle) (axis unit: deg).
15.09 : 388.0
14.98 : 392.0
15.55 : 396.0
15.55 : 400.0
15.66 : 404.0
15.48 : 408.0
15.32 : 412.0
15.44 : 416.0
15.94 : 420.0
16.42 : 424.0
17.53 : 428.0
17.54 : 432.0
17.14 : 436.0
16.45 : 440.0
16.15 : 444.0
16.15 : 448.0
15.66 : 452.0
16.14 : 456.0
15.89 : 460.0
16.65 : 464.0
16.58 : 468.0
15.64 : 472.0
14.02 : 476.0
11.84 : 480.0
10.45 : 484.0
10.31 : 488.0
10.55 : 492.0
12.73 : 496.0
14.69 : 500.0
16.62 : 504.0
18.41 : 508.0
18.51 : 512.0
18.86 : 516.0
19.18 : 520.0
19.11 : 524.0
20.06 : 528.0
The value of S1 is 17.54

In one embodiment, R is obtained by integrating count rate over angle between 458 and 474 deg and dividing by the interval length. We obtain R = 16.2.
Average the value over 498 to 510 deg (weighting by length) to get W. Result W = 16.6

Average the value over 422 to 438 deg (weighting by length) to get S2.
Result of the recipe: 17.2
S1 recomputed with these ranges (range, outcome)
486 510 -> 18.41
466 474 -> 16.58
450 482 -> 16.65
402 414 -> 15.66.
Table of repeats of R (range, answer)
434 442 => 16.8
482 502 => 11.7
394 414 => 15.5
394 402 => 15.6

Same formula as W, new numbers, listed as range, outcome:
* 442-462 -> 16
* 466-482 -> 14.5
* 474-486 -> 12.1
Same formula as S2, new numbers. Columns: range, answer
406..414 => 15.4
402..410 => 15.6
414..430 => 16.3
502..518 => 18.1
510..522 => 18.9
